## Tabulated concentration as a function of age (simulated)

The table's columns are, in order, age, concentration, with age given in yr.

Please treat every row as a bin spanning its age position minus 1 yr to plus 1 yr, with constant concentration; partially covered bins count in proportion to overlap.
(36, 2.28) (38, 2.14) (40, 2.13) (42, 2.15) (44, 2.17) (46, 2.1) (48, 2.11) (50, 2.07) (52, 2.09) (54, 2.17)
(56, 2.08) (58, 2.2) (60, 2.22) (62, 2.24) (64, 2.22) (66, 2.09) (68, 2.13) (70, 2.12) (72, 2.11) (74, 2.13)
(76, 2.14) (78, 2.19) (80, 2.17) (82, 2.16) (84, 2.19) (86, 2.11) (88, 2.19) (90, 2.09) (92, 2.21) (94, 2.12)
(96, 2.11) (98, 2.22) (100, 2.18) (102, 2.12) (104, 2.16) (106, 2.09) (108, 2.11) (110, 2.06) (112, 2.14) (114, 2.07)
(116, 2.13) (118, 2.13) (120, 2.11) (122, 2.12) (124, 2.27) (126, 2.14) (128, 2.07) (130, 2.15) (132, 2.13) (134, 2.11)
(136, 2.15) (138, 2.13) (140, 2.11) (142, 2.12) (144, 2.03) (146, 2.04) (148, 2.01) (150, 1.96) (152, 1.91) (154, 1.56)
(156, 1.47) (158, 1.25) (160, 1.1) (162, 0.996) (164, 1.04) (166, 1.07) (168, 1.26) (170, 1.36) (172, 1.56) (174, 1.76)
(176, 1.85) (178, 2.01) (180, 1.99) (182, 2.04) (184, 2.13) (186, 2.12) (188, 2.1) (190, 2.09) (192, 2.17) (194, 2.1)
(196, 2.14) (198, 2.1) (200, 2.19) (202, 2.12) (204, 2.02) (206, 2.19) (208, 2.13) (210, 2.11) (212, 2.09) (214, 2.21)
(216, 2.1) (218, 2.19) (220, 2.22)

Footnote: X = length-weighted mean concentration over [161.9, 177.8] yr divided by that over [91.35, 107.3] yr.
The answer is 0.66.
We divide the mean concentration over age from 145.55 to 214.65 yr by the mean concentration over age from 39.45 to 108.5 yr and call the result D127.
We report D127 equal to 0.9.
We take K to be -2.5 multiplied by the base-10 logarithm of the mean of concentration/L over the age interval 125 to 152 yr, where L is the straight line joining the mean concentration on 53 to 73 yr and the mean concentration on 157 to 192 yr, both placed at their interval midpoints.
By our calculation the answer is -0.15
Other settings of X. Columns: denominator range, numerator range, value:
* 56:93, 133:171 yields 0.77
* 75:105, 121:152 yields 0.97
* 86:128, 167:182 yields 0.80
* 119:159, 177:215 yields 1.06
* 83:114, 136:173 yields 0.76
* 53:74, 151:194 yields 0.77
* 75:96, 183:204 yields 0.98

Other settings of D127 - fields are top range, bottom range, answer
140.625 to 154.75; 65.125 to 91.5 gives 0.91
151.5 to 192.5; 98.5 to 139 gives 0.77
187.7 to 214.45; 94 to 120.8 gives 1.00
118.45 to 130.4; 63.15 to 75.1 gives 1.00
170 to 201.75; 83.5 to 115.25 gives 0.94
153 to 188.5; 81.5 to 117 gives 0.74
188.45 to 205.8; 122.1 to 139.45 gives 0.99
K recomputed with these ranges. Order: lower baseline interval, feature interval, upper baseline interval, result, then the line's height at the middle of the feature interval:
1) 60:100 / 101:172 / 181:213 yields 0.144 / 2.14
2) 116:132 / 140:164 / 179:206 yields 0.263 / 2.13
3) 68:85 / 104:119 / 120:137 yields 0.018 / 2.14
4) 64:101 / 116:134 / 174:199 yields -0.013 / 2.11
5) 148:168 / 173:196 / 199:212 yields -0.133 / 1.8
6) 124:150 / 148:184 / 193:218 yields 0.322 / 2.11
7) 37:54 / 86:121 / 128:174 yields -0.126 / 1.9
